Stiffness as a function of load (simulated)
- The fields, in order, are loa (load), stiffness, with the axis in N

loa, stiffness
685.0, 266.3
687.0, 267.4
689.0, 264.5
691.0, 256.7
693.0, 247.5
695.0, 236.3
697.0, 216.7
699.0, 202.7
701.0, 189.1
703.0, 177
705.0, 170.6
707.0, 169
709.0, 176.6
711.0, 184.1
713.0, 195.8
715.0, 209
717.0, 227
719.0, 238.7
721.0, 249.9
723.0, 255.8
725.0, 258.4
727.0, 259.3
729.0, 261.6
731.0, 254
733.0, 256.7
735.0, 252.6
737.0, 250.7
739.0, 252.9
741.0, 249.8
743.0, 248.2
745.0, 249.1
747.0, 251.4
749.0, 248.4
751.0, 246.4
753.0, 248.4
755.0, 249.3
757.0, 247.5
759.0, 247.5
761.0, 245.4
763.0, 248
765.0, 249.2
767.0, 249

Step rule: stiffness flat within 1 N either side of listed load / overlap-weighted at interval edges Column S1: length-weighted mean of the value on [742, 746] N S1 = 249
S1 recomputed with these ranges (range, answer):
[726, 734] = 258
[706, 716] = 187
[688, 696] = 251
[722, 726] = 257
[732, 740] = 253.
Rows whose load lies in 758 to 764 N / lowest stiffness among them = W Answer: 245.4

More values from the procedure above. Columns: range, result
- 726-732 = 254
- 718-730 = 238.7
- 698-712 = 169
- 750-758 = 246.4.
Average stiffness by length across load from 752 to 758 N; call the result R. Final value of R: 248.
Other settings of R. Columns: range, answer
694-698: 226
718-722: 244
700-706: 179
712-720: 218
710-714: 190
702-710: 173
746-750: 250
